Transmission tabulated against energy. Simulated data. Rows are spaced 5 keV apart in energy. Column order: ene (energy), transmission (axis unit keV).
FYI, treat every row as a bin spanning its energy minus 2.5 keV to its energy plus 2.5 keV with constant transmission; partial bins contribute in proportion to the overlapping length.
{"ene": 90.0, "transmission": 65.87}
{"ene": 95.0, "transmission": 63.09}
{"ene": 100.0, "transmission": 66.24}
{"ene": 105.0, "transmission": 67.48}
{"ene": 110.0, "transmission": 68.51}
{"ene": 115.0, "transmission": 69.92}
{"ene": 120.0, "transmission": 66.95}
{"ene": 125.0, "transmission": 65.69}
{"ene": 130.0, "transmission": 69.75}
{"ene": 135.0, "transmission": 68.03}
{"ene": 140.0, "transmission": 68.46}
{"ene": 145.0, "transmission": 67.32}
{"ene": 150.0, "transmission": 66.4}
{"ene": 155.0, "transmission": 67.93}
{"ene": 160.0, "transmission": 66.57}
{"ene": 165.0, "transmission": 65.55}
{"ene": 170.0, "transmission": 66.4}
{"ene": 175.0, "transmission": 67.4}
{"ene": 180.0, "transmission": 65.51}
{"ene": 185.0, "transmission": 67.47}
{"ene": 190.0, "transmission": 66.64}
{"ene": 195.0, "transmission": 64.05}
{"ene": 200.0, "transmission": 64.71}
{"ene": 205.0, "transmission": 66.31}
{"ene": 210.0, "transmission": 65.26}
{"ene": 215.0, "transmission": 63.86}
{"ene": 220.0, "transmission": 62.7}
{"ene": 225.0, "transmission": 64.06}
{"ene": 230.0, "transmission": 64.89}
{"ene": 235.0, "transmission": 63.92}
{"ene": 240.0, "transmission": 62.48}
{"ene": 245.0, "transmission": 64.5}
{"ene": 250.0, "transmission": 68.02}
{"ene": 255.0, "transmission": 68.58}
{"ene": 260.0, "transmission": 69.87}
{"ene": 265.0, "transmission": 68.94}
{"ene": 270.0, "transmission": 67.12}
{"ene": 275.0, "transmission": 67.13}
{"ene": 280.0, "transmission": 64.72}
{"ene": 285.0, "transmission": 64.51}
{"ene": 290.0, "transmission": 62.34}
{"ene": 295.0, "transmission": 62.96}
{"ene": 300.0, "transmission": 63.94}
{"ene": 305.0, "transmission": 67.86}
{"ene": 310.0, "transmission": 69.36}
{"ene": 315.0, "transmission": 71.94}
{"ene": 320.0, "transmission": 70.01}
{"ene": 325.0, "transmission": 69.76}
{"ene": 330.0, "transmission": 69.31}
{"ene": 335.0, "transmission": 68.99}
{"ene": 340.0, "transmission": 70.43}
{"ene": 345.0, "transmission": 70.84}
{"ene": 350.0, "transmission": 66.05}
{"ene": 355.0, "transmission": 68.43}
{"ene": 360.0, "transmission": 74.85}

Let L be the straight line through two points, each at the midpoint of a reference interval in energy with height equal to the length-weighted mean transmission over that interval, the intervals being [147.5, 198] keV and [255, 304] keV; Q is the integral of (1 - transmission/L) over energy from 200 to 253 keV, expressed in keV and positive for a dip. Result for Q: 1.2 keV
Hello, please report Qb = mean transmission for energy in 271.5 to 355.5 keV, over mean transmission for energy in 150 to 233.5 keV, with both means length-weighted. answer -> 1.0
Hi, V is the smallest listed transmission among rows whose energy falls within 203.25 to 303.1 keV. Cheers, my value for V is 62.34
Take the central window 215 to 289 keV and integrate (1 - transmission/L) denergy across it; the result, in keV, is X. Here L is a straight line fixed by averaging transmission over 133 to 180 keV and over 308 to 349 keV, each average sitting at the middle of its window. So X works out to 3.2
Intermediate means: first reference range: 67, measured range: 65.7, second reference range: 69.9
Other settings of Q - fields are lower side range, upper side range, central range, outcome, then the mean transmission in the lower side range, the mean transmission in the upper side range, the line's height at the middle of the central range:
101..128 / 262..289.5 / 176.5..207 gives 0.5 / 67.7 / 66.2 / 67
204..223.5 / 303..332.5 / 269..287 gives 0.5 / 64.4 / 69.7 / 67.7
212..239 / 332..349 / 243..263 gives -0.8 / 63.8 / 69.7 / 65.2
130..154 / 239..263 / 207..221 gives 0.6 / 67.8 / 67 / 67.3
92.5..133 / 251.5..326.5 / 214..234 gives 1.0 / 67.2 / 67.2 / 67.2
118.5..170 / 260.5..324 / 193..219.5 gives 0.9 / 67.2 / 66.9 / 67.1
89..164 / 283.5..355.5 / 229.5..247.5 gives 1.0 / 67.2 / 67.8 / 67.6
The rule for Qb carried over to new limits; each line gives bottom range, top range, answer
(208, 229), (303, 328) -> 1.09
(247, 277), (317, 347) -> 1.02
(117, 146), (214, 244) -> 0.94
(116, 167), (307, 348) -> 1.04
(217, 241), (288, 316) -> 1.04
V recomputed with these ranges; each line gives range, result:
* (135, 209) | 64.05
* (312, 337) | 68.99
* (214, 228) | 62.7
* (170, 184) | 65.51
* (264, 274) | 67.12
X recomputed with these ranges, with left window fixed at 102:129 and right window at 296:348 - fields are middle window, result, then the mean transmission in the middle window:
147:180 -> 0.7 keV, 66.6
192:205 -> 0.7 keV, 64.8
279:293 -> 1.0 keV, 63.7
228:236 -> 0.5 keV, 64.5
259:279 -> 0.2 keV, 67.9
